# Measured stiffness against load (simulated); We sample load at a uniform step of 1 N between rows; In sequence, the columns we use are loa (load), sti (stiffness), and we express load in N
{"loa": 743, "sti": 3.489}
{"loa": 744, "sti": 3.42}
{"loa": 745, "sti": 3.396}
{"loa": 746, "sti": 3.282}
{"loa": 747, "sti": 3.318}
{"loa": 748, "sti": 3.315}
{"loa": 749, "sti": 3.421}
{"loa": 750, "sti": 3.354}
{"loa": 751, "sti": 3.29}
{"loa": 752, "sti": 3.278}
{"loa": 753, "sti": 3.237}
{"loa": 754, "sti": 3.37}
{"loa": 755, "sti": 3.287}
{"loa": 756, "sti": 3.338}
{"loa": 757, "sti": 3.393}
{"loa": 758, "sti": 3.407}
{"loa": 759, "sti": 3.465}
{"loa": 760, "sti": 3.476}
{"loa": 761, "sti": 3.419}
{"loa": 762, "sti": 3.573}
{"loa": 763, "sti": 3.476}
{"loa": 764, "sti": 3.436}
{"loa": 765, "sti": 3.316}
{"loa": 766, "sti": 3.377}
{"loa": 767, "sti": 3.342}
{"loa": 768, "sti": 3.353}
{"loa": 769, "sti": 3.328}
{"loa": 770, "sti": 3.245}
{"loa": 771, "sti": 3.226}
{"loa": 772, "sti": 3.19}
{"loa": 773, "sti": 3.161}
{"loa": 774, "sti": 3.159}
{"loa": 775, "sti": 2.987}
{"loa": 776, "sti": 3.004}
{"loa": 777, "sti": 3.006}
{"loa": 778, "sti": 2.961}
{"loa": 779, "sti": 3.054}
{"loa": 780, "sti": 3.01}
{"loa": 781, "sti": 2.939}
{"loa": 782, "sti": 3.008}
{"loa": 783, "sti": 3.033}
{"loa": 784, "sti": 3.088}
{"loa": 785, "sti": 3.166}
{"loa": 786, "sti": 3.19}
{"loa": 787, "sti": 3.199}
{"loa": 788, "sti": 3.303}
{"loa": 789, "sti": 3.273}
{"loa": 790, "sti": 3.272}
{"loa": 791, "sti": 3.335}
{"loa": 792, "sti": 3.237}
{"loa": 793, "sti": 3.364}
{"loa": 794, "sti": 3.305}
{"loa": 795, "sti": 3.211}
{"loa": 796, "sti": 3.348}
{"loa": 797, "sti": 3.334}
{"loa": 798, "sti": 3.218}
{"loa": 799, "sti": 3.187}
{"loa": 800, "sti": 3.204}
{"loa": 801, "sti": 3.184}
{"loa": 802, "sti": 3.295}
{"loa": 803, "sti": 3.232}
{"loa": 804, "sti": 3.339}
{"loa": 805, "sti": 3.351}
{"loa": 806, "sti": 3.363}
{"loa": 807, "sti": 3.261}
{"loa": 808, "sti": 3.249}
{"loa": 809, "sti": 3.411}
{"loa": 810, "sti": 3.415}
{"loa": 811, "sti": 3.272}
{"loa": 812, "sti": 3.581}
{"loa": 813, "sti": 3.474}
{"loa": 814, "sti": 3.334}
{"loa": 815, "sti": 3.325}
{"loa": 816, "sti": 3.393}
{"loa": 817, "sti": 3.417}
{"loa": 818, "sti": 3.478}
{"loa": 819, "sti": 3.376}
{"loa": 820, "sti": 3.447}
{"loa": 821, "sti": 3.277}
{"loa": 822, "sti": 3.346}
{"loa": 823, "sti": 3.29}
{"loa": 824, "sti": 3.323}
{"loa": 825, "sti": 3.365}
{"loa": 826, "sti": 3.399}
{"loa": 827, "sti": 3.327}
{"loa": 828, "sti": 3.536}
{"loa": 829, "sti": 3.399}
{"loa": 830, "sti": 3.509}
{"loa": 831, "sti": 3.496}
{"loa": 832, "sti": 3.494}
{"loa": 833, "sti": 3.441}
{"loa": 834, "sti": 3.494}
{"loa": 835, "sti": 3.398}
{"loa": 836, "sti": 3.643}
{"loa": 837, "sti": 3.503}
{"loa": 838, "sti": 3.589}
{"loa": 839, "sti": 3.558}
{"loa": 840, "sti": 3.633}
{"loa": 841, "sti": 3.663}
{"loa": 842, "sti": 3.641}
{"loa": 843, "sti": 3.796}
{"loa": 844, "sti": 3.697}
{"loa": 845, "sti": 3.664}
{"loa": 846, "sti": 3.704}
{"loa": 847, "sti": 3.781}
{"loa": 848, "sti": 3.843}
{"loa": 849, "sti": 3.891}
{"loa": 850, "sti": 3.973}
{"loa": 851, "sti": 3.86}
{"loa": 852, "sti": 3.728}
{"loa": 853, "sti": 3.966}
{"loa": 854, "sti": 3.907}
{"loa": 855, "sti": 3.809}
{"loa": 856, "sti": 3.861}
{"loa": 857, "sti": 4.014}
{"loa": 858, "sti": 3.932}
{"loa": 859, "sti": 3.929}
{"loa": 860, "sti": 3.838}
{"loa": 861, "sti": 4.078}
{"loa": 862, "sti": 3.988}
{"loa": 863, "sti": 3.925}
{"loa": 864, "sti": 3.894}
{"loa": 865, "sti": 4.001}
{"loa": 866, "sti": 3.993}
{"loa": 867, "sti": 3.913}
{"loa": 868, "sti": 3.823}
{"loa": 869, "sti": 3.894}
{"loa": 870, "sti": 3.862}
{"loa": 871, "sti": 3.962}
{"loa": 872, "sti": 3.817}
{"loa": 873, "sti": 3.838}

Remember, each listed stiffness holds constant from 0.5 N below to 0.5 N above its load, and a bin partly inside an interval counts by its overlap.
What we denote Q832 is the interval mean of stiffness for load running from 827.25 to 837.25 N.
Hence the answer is 3.49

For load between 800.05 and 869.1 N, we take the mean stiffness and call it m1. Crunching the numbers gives 3.59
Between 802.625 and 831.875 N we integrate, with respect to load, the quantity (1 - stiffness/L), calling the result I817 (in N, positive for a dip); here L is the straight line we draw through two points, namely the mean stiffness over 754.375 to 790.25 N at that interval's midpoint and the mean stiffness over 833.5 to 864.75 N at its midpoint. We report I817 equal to 1.4 N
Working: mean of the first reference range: 3.24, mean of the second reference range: 3.78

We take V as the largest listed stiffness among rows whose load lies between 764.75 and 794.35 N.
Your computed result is 3.377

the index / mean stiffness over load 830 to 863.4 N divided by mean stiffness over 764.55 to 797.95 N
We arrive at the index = 1.17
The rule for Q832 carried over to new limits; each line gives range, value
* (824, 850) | 3.58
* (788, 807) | 3.28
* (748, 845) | 3.34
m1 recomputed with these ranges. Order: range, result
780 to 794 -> 3.18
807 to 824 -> 3.38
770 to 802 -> 3.17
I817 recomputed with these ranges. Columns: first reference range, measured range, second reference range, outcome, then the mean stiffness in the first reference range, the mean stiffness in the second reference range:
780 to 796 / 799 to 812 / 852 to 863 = 0.3 N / 3.19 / 3.92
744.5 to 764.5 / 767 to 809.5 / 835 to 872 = 3.9 N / 3.38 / 3.82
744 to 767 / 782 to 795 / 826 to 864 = 1.0 N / 3.37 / 3.71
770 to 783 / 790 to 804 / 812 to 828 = -0.2 N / 3.06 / 3.38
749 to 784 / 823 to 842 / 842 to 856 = 1.1 N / 3.25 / 3.81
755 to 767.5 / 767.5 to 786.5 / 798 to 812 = 1.5 N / 3.41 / 3.3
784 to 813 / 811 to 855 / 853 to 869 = 1.0 N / 3.29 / 3.93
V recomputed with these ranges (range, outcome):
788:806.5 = 3.364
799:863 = 4.078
